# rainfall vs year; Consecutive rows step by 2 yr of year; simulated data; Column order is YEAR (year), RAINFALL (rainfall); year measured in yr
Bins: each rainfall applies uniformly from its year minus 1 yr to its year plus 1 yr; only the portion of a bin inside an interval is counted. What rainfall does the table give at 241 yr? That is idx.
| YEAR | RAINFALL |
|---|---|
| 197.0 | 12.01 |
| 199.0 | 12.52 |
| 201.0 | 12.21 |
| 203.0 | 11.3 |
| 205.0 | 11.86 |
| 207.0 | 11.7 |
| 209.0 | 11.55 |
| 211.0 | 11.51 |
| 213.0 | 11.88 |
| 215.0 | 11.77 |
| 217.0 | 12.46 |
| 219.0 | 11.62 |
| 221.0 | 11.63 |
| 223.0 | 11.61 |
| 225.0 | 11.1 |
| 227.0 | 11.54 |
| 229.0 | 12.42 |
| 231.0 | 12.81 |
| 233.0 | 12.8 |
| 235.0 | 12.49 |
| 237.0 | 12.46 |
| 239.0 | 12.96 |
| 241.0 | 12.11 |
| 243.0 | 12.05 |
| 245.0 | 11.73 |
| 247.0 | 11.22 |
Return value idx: 12.11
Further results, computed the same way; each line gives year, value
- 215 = 11.77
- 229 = 12.42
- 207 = 11.7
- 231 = 12.81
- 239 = 12.96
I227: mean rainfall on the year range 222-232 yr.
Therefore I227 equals 11.9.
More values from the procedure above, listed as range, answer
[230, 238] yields 12.6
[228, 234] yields 12.7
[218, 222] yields 11.6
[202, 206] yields 11.6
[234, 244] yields 12.4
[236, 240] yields 12.7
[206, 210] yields 11.6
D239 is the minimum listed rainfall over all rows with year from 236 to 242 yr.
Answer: 12.11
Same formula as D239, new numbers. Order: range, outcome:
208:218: 11.51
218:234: 11.1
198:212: 11.3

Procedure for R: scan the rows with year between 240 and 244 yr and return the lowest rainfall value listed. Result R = 12.05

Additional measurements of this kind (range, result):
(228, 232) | 12.42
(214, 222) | 11.62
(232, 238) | 12.46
